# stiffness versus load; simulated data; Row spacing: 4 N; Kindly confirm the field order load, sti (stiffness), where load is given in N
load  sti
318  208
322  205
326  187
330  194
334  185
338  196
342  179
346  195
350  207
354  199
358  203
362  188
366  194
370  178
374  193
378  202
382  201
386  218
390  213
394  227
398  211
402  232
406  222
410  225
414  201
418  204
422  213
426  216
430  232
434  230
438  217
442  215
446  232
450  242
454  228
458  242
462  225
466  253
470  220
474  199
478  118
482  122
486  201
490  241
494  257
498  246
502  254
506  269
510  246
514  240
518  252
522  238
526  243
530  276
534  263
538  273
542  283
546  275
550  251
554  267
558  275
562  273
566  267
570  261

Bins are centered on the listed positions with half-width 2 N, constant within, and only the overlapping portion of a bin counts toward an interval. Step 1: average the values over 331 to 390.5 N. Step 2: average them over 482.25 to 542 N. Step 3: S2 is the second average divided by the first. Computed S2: 1.26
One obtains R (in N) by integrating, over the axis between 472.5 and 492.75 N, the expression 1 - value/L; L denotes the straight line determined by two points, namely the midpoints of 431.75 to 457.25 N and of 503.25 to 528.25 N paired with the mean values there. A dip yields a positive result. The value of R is 5.1 N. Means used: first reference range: 228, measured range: 179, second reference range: 248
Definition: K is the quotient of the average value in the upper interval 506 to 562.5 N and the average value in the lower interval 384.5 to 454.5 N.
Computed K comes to 1.2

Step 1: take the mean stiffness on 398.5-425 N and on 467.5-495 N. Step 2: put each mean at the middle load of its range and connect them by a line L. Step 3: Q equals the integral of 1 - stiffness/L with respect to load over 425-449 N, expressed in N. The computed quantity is -2.00 N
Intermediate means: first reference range 216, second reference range 193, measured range 225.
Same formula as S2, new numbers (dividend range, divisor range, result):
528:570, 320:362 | 1.39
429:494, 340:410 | 1.05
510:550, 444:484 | 1.25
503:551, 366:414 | 1.23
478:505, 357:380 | 1.11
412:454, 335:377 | 1.14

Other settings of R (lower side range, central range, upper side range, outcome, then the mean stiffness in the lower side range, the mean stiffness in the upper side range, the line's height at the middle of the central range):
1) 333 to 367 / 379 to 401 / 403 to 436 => -0.65 N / 194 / 218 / 208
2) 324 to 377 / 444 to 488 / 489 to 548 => 5.36 N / 192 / 257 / 237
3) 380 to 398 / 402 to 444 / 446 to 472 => 1.13 N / 214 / 235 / 224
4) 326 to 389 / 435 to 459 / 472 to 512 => -2.32 N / 195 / 215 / 209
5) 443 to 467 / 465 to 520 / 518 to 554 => 5.80 N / 235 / 262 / 248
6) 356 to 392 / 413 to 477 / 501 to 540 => 1.24 N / 199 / 255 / 226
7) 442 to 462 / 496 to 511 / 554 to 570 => -0.25 N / 233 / 270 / 250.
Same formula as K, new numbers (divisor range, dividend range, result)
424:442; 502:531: 1.13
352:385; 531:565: 1.38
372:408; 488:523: 1.17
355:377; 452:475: 1.19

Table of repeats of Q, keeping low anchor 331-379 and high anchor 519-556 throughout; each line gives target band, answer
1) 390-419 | -0.8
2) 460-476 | 0.8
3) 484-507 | 0.3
